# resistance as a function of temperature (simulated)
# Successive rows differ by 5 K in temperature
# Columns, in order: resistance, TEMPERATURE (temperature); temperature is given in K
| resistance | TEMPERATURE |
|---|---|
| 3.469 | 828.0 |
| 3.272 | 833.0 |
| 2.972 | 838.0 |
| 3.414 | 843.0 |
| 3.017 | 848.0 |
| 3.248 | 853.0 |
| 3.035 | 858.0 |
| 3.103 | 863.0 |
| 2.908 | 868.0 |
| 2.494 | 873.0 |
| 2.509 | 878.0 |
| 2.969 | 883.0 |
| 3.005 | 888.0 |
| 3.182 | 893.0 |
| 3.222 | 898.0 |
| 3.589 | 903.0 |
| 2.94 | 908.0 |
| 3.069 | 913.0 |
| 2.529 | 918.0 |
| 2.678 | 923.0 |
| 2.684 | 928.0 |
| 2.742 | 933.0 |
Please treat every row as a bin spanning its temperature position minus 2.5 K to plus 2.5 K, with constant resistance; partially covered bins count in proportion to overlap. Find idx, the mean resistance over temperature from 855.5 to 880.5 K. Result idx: 2.81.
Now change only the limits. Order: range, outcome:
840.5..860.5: 3.18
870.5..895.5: 2.83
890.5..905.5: 3.33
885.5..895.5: 3.09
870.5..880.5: 2.5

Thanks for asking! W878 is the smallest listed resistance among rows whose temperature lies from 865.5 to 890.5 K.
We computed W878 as 2.494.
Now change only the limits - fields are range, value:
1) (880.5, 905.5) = 2.969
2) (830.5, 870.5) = 2.908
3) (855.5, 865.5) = 3.035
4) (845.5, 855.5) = 3.017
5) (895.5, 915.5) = 2.94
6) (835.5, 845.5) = 2.972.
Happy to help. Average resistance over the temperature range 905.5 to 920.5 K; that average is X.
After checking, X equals 2.85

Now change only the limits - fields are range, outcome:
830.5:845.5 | 3.22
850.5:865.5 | 3.13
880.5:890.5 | 2.99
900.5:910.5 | 3.26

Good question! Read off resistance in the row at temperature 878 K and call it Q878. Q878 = 2.509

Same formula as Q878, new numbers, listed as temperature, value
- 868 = 2.908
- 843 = 3.414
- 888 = 3.005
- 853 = 3.248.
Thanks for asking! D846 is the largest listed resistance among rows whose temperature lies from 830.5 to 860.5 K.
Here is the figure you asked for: 3.414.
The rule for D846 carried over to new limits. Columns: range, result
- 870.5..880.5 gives 2.509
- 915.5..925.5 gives 2.678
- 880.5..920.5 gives 3.589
